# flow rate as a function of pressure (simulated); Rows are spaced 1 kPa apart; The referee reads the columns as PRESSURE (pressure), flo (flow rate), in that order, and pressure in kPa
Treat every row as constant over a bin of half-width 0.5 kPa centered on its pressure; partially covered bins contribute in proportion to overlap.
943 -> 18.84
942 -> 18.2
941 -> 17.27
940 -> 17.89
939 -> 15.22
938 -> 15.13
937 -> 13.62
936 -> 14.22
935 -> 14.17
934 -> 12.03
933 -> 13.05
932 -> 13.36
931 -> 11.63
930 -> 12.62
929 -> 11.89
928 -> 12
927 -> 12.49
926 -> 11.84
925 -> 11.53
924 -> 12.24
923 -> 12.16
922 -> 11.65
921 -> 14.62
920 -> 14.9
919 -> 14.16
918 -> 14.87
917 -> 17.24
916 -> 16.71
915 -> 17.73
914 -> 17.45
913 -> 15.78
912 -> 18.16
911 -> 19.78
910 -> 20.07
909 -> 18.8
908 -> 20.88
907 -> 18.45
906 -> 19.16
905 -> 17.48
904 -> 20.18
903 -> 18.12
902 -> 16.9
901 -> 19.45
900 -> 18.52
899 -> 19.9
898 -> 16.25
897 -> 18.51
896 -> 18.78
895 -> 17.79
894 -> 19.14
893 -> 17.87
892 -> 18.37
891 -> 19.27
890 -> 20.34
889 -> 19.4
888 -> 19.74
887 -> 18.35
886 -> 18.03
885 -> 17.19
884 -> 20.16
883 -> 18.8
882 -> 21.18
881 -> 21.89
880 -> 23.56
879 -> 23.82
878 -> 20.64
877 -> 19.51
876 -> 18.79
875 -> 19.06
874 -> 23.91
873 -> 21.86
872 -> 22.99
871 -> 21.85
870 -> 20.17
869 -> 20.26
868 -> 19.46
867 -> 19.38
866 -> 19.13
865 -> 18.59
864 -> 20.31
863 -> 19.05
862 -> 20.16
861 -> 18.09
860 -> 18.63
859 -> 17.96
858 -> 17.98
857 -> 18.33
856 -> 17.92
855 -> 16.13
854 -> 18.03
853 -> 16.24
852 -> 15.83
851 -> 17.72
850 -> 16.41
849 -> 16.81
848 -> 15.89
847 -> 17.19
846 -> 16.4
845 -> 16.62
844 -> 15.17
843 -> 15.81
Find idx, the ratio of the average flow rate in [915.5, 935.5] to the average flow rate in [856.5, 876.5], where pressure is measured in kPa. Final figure 0.67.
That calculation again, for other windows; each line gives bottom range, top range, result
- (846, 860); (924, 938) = 0.74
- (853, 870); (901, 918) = 0.98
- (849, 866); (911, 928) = 0.82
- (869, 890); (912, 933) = 0.68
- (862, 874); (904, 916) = 0.91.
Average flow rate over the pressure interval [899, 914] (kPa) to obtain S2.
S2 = 18.7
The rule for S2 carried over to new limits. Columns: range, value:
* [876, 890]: 20.1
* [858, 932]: 18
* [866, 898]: 19.9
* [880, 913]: 19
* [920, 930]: 12.4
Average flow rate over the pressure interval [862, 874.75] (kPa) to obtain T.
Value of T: 20.5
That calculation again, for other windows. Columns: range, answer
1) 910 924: 15.8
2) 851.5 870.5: 18.5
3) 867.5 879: 20.9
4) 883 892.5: 19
